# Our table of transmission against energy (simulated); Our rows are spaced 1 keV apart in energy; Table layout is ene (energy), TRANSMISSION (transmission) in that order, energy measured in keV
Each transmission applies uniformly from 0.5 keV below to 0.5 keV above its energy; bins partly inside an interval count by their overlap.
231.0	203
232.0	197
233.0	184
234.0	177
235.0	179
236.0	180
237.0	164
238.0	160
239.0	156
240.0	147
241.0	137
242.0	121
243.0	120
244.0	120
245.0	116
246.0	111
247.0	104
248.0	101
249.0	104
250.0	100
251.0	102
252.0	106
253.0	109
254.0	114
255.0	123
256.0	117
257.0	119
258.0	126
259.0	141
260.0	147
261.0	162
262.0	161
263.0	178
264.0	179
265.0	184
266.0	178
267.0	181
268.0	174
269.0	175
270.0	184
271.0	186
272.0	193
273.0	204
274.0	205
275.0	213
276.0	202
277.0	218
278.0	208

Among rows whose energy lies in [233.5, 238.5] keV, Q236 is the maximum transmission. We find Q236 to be 180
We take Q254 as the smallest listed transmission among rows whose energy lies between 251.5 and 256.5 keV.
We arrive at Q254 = 106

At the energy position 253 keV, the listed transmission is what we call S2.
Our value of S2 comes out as 109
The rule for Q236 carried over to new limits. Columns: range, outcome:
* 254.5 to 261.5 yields 162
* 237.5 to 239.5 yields 160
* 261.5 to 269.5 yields 184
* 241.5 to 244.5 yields 121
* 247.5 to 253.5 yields 109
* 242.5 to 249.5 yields 120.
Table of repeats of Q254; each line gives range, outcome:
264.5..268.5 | 174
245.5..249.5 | 101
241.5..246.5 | 111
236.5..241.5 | 137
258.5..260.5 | 141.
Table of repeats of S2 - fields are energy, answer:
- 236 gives 180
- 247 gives 104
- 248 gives 101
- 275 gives 213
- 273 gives 204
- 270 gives 184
